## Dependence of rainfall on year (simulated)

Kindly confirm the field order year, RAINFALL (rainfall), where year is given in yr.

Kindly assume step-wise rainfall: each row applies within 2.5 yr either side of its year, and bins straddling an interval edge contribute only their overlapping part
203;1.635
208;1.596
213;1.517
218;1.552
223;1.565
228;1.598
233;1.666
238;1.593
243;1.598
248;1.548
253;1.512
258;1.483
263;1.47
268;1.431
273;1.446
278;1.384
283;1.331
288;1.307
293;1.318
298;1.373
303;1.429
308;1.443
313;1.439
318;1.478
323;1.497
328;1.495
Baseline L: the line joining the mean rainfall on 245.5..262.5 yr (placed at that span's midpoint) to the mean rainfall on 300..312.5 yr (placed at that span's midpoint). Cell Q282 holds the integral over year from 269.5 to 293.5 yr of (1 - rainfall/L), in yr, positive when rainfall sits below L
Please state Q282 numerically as 1.7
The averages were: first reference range 1.51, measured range 1.36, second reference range 1.43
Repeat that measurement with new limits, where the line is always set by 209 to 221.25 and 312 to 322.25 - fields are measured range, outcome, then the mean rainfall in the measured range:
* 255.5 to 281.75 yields 1.16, 1.44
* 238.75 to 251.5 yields -0.41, 1.57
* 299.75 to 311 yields 0.34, 1.43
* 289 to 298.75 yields 0.99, 1.33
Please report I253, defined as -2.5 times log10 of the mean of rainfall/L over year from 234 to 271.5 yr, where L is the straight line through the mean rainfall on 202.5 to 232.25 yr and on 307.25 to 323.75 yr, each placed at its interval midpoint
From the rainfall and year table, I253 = 0.01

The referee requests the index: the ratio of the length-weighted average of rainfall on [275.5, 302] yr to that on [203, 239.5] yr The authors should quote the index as 0.8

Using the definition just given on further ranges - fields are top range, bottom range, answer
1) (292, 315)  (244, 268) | 0.94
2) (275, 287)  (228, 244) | 0.84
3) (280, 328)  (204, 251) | 0.89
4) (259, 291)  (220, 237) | 0.87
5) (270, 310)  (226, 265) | 0.88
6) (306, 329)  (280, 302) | 1.10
